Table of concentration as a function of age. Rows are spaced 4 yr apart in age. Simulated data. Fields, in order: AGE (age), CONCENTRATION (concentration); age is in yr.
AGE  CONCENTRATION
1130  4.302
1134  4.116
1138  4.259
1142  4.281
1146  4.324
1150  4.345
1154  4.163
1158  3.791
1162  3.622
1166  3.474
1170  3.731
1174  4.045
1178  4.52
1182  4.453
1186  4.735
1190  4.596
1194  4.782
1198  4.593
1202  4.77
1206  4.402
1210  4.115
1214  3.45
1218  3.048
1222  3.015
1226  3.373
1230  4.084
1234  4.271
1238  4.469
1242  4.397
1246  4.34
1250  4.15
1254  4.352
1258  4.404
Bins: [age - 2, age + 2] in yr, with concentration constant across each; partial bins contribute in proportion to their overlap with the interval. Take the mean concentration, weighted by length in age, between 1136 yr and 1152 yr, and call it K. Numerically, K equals 4.3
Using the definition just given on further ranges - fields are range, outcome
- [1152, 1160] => 3.98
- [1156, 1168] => 3.63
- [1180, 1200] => 4.63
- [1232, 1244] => 4.38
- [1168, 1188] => 4.3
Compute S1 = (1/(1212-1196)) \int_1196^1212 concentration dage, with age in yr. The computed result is 4.47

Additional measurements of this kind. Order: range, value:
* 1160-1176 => 3.72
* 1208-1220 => 3.54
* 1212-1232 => 3.39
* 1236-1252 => 4.34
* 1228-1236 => 4.18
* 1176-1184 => 4.49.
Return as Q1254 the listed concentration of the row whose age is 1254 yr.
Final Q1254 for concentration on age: 4.352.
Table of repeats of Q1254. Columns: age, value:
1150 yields 4.345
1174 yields 4.045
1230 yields 4.084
